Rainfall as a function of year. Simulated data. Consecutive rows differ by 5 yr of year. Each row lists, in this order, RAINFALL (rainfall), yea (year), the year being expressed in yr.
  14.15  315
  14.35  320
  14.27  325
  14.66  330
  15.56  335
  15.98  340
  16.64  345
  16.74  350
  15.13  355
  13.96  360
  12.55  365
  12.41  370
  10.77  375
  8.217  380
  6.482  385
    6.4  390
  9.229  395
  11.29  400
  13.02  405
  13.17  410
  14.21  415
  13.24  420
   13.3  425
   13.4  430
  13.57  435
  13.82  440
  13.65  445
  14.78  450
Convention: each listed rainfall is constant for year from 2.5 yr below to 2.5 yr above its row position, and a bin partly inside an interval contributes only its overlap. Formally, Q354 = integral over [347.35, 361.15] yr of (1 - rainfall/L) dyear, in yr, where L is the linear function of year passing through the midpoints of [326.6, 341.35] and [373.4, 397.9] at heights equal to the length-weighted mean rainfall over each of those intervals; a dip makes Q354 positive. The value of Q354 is -3.2 yr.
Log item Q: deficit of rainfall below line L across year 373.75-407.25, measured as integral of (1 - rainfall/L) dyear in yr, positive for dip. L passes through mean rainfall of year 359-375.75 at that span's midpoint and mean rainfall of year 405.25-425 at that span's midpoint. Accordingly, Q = 9.6 yr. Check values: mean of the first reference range 12.5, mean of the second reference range 13.5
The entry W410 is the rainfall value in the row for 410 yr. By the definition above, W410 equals 13.17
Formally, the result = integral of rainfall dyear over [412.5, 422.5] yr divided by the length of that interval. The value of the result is 13.7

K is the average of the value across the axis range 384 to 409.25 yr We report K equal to 9.72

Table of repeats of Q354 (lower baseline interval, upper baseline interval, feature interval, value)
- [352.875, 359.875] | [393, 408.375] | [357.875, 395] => 9.28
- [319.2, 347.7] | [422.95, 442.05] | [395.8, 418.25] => 2.11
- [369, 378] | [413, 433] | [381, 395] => 5.64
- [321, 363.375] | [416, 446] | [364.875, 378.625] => 3.00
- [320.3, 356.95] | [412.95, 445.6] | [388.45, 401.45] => 4.84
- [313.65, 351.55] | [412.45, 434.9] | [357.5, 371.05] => 1.52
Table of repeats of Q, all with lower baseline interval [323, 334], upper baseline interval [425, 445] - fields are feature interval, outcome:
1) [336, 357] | -2.4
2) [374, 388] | 5.9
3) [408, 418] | 0.1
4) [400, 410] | 0.9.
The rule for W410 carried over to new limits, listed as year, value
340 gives 15.98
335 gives 15.56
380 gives 8.217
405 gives 13.02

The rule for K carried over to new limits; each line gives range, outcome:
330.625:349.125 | 16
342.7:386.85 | 12.6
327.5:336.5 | 15.1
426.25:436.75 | 13.5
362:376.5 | 12.1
